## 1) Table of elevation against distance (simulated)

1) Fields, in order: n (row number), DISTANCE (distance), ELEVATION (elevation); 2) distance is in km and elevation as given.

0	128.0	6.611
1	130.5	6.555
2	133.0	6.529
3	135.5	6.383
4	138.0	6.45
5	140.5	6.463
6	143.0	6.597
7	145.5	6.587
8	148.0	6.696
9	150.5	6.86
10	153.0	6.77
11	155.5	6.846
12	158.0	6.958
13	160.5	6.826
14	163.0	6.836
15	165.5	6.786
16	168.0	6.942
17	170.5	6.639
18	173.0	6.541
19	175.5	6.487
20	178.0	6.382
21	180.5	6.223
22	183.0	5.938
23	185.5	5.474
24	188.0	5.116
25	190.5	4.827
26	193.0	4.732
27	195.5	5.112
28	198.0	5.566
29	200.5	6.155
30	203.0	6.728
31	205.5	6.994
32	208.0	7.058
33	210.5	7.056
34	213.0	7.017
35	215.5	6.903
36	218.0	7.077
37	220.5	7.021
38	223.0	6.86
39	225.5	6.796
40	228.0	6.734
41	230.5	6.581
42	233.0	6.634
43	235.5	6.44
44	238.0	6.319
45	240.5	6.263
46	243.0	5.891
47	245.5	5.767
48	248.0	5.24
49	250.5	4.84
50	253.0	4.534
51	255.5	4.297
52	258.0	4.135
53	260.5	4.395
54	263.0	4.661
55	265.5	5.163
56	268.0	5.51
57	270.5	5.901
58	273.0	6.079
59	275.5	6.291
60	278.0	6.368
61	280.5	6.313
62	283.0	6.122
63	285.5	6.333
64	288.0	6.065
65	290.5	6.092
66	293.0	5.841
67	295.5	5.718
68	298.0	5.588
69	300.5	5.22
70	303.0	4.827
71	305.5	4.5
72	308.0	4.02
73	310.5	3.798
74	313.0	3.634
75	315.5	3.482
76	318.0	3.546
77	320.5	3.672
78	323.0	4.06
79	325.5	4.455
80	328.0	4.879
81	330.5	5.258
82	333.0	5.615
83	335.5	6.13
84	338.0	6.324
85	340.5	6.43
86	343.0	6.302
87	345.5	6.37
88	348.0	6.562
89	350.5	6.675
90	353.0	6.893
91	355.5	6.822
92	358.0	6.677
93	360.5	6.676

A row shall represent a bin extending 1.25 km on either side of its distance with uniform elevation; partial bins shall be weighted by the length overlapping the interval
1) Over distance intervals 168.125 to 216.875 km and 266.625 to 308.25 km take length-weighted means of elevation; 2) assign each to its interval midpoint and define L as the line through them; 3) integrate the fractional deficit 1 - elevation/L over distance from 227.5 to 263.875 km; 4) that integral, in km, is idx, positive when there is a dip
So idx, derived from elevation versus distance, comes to 2.7 km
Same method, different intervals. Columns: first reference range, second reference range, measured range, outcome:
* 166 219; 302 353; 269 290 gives -2.6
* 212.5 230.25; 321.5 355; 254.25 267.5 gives 4.0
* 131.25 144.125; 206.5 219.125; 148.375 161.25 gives -0.5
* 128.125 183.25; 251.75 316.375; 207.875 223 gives -2.7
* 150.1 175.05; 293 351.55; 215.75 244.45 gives -2.5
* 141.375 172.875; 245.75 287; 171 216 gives 1.3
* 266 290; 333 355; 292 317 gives 6.3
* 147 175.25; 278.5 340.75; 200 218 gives -1.9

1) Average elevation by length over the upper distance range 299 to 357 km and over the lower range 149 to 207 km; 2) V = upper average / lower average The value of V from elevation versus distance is 0.8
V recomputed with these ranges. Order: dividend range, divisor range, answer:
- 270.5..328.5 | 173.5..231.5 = 0.81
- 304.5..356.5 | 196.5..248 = 0.79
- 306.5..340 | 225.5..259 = 0.80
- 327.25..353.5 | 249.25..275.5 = 1.22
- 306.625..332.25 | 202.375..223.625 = 0.59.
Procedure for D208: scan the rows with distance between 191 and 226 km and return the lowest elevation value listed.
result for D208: 4.732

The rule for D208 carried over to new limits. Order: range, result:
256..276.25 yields 4.135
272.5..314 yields 3.634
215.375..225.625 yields 6.796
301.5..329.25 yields 3.482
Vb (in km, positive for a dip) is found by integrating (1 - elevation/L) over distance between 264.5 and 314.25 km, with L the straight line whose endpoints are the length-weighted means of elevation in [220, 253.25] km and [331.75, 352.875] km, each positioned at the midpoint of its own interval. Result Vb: 6.2 km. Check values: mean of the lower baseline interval 6.17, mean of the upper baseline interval 6.33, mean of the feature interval 5.47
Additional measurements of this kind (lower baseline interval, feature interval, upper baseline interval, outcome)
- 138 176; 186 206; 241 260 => 1.3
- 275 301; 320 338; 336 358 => 3.9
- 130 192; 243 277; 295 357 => 3.1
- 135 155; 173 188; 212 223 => 1.6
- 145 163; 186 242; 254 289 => -1.9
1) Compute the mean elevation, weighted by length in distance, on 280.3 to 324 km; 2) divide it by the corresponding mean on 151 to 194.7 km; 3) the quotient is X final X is 0.78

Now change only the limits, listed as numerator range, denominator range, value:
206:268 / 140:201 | 0.96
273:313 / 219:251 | 0.87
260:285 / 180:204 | 1.03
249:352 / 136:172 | 0.78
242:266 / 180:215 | 0.81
